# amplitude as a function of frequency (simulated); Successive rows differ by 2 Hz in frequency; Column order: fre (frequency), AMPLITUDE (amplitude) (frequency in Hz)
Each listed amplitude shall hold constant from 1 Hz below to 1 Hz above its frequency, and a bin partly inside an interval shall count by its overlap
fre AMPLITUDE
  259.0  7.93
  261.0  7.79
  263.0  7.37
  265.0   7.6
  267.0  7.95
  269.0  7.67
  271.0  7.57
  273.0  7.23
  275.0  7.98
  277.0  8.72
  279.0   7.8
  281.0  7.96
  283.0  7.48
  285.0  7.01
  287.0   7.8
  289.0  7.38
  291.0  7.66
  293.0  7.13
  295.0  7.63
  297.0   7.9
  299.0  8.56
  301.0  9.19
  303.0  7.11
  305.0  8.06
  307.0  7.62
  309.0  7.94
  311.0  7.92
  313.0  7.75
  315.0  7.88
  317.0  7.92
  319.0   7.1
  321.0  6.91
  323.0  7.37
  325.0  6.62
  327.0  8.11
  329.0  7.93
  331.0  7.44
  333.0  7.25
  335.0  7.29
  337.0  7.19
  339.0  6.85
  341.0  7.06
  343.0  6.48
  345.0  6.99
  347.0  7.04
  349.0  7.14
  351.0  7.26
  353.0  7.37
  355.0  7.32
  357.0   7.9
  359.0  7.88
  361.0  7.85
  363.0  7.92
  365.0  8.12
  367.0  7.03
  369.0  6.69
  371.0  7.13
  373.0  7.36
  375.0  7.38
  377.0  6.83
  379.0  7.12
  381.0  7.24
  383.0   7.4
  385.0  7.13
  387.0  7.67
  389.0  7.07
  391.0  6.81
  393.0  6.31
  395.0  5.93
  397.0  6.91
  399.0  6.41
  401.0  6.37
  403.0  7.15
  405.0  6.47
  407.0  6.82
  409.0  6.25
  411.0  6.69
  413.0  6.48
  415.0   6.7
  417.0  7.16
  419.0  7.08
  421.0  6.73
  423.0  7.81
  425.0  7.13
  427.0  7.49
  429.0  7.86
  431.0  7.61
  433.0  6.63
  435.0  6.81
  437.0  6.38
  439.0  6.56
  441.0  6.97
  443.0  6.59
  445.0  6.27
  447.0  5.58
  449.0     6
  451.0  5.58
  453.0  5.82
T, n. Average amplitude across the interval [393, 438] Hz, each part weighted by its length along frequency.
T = 6.85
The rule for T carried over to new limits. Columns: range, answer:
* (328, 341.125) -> 7.3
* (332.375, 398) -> 7.18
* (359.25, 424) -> 7.01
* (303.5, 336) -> 7.56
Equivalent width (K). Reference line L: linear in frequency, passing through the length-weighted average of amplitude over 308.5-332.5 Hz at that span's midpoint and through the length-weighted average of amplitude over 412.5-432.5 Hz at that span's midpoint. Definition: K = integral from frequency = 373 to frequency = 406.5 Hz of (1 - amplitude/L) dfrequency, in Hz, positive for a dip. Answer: 1.9 Hz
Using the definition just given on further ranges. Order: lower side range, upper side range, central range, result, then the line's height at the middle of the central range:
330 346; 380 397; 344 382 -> -1.84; 7.01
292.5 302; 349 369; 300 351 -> 2.79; 7.87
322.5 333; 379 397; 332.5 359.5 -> 0.42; 7.32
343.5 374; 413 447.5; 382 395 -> 0.38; 7.19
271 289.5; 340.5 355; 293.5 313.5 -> -1.24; 7.49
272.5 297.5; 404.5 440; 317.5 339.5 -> 0.40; 7.44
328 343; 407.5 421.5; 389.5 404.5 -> 0.60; 6.84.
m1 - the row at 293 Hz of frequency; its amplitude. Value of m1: 7.13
